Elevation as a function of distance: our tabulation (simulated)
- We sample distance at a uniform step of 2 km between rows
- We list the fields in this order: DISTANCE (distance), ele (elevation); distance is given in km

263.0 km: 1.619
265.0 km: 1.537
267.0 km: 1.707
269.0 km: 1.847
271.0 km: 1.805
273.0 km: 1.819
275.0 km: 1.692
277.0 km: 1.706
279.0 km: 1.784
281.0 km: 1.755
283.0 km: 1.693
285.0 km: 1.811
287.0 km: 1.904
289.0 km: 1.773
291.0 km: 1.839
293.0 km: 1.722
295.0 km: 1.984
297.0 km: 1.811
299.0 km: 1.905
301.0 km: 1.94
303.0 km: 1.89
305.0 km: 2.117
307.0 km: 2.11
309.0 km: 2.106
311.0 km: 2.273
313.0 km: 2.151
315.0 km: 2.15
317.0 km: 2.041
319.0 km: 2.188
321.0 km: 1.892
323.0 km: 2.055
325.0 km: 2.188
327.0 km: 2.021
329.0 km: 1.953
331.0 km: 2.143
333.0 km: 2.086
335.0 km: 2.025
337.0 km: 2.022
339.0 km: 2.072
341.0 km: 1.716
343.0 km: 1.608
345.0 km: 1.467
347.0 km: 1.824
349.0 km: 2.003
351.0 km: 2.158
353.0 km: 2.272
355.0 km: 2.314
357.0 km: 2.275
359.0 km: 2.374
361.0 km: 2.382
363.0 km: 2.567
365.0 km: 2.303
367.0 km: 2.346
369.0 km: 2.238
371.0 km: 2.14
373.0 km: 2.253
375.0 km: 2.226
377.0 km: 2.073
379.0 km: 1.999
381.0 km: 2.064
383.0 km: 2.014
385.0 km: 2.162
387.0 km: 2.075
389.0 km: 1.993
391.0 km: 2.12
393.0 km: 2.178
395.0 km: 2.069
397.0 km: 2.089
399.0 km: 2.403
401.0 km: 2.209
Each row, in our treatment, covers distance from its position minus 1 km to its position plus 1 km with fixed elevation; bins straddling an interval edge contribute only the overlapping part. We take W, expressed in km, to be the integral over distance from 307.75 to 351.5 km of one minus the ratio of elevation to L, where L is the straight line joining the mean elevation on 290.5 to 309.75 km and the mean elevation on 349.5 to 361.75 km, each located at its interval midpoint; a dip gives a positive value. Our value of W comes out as 2.3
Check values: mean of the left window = 1.94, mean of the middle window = 2.01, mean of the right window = 2.28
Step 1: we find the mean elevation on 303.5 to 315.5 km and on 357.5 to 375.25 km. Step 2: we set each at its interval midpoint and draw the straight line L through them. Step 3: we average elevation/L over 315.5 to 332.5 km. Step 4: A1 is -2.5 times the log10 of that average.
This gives 0.06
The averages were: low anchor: 2.14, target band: 2.06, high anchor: 2.32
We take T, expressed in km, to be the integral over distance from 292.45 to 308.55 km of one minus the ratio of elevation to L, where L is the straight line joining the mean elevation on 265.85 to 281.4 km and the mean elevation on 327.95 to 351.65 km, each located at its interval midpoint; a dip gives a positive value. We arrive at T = -1.06 km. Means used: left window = 1.76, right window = 1.92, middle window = 1.95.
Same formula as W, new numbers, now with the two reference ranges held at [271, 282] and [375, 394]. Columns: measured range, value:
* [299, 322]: -2.6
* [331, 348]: 0.7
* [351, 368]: -2.8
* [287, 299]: -0.2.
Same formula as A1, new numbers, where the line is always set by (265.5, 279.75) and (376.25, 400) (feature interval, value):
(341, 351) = 0.12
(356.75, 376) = -0.14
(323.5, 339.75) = -0.07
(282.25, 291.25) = 0.00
